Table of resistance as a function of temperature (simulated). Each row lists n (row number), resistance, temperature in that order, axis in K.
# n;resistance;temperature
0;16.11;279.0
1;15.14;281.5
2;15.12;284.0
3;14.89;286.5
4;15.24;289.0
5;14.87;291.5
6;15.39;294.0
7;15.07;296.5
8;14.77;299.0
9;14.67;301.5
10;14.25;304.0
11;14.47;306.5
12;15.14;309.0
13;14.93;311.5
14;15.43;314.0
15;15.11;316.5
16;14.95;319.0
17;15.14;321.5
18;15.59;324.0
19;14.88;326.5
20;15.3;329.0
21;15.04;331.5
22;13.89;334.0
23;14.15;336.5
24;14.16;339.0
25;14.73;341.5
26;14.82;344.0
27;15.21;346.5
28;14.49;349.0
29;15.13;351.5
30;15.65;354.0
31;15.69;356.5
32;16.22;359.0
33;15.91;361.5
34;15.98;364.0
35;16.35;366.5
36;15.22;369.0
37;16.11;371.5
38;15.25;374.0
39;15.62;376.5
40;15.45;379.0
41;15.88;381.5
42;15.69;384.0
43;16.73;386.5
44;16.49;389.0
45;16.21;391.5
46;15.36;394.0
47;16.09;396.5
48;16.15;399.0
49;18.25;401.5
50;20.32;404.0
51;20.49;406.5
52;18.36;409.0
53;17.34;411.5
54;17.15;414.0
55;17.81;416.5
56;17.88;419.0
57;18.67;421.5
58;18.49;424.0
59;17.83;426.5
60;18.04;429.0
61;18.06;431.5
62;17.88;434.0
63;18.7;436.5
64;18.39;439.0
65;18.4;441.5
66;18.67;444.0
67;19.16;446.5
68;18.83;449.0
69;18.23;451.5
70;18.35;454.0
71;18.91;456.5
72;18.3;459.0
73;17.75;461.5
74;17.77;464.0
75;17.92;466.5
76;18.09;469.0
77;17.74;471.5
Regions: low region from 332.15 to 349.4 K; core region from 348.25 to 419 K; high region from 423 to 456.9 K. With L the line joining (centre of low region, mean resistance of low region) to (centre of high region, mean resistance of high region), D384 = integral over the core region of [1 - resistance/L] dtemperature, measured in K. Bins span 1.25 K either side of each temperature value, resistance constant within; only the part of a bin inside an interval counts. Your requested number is -1.4 K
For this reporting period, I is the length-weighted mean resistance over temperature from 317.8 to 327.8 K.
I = 15.1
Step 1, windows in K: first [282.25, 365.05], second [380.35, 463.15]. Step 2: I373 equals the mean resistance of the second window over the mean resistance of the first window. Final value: 1.2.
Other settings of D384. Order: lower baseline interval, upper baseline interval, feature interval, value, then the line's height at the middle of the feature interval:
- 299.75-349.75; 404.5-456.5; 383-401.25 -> 0.9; 17.1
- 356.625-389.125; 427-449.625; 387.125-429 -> -1.0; 17.3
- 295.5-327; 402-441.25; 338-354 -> 1.2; 16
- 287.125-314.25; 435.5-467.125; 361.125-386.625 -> 1.3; 16.6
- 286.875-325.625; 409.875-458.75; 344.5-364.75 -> 0.9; 16.2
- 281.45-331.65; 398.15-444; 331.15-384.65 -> 3.8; 16.5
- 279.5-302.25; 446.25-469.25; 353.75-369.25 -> 0.5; 16.4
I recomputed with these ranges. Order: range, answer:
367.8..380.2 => 15.5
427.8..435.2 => 18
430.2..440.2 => 18.3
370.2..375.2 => 15.7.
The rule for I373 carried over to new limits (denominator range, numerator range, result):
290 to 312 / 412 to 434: 1.21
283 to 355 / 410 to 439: 1.21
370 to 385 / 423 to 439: 1.16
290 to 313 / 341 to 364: 1.04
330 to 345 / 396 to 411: 1.27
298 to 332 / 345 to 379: 1.04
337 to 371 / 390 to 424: 1.15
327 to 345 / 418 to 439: 1.25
